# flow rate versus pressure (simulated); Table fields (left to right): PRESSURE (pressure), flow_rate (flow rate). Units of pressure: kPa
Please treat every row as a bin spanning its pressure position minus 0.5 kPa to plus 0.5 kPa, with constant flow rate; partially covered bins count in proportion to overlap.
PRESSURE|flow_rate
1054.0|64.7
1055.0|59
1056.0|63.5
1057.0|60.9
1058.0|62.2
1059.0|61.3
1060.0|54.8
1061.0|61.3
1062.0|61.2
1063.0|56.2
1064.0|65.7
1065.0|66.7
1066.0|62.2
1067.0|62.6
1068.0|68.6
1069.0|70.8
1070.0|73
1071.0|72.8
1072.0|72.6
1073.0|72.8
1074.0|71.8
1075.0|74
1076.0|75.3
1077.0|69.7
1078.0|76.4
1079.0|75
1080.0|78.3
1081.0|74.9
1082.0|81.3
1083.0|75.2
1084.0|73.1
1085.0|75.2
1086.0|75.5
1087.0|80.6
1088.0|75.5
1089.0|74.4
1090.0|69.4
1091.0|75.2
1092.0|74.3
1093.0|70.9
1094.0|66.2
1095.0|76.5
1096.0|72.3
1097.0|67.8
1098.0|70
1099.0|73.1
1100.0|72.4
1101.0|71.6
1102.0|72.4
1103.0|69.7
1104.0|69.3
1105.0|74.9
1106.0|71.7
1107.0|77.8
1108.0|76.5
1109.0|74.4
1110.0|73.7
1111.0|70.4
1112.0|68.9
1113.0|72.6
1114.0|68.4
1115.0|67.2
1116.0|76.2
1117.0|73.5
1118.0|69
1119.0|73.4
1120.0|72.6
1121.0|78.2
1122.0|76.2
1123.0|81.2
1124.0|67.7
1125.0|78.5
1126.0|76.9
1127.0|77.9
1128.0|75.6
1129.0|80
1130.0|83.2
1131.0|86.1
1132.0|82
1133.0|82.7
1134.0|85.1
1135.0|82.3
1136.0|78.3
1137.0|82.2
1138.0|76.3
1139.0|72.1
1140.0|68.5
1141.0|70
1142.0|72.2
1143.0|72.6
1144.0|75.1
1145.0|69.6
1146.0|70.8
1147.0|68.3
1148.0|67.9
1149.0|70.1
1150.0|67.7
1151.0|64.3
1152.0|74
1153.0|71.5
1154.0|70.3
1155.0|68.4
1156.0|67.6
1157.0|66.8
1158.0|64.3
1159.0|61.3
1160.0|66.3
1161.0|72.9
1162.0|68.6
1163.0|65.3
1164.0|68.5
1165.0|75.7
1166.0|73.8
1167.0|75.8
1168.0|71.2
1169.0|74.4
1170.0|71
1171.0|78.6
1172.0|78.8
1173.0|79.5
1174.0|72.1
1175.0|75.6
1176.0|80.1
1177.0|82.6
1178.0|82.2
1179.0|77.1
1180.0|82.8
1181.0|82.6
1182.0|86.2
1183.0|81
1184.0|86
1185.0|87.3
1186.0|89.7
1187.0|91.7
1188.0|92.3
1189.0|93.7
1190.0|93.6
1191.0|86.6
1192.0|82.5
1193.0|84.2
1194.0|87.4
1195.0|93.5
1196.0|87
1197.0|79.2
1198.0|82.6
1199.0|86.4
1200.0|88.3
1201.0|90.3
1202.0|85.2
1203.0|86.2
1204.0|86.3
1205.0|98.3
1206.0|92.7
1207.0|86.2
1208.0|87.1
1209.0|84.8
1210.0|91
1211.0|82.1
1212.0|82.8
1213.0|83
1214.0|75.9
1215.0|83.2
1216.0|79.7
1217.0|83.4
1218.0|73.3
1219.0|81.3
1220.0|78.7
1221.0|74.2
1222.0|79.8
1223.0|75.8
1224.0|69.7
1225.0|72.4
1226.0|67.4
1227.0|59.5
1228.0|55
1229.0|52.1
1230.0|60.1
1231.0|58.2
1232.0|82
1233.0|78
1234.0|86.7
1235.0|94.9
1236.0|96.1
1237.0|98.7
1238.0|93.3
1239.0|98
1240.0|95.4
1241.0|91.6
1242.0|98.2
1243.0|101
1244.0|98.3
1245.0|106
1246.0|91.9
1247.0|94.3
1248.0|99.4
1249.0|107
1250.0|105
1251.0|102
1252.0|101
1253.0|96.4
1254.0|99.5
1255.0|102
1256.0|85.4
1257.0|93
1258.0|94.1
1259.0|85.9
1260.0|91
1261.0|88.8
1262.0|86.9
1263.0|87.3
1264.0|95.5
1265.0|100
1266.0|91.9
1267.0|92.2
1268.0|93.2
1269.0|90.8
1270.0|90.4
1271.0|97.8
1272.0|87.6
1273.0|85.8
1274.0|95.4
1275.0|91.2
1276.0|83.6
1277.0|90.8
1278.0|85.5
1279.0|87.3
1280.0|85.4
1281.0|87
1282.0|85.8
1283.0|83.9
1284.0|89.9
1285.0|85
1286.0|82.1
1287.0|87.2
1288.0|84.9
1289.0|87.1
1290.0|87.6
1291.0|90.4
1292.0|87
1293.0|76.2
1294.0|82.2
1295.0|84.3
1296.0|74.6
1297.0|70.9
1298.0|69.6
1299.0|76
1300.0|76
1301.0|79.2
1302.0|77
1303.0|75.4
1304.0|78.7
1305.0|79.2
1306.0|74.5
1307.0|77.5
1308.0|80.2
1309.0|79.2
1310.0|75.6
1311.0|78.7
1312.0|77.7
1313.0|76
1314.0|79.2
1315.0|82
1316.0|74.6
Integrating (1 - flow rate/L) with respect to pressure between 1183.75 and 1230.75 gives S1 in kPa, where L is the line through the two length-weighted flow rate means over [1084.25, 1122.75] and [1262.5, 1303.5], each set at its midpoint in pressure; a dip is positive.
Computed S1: -0.9 kPa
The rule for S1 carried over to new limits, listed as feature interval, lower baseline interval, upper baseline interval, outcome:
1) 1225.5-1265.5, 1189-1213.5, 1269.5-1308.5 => -2.00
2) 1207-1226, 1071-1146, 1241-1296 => 1.34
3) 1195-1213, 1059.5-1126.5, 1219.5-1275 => -0.70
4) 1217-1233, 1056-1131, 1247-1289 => 3.08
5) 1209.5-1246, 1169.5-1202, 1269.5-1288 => 1.75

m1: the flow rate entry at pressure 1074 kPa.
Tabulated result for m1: 71.8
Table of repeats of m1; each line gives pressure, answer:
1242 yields 98.2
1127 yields 77.9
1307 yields 77.5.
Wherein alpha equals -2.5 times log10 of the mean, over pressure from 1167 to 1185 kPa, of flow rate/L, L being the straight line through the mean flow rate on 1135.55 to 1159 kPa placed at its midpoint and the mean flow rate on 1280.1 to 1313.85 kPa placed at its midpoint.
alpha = -0.09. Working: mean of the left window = 70.6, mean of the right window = 80.5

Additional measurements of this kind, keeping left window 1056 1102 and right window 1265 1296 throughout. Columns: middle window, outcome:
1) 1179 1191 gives -0.103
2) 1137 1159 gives 0.093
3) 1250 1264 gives -0.099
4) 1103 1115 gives 0.011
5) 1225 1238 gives 0.121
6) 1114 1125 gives 0.006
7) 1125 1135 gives -0.086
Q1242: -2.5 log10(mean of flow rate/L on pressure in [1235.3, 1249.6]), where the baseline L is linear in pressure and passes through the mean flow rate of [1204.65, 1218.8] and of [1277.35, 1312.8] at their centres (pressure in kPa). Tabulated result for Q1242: -0.18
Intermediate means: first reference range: 84.3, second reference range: 81.1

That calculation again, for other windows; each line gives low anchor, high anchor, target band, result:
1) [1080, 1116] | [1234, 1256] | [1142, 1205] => 0.106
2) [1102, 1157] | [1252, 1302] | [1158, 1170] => 0.102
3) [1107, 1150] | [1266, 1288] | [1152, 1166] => 0.133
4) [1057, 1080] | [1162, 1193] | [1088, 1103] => -0.017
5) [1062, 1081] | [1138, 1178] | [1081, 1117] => -0.037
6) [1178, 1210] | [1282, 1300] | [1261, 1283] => -0.085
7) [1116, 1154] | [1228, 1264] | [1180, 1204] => -0.049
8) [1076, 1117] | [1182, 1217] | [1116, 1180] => 0.081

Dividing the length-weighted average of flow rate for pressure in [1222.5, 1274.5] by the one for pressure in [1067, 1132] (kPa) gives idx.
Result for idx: 1.20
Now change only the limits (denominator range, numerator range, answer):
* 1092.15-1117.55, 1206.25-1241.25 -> 1.11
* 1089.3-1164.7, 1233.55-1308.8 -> 1.22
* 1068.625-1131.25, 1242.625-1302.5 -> 1.21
